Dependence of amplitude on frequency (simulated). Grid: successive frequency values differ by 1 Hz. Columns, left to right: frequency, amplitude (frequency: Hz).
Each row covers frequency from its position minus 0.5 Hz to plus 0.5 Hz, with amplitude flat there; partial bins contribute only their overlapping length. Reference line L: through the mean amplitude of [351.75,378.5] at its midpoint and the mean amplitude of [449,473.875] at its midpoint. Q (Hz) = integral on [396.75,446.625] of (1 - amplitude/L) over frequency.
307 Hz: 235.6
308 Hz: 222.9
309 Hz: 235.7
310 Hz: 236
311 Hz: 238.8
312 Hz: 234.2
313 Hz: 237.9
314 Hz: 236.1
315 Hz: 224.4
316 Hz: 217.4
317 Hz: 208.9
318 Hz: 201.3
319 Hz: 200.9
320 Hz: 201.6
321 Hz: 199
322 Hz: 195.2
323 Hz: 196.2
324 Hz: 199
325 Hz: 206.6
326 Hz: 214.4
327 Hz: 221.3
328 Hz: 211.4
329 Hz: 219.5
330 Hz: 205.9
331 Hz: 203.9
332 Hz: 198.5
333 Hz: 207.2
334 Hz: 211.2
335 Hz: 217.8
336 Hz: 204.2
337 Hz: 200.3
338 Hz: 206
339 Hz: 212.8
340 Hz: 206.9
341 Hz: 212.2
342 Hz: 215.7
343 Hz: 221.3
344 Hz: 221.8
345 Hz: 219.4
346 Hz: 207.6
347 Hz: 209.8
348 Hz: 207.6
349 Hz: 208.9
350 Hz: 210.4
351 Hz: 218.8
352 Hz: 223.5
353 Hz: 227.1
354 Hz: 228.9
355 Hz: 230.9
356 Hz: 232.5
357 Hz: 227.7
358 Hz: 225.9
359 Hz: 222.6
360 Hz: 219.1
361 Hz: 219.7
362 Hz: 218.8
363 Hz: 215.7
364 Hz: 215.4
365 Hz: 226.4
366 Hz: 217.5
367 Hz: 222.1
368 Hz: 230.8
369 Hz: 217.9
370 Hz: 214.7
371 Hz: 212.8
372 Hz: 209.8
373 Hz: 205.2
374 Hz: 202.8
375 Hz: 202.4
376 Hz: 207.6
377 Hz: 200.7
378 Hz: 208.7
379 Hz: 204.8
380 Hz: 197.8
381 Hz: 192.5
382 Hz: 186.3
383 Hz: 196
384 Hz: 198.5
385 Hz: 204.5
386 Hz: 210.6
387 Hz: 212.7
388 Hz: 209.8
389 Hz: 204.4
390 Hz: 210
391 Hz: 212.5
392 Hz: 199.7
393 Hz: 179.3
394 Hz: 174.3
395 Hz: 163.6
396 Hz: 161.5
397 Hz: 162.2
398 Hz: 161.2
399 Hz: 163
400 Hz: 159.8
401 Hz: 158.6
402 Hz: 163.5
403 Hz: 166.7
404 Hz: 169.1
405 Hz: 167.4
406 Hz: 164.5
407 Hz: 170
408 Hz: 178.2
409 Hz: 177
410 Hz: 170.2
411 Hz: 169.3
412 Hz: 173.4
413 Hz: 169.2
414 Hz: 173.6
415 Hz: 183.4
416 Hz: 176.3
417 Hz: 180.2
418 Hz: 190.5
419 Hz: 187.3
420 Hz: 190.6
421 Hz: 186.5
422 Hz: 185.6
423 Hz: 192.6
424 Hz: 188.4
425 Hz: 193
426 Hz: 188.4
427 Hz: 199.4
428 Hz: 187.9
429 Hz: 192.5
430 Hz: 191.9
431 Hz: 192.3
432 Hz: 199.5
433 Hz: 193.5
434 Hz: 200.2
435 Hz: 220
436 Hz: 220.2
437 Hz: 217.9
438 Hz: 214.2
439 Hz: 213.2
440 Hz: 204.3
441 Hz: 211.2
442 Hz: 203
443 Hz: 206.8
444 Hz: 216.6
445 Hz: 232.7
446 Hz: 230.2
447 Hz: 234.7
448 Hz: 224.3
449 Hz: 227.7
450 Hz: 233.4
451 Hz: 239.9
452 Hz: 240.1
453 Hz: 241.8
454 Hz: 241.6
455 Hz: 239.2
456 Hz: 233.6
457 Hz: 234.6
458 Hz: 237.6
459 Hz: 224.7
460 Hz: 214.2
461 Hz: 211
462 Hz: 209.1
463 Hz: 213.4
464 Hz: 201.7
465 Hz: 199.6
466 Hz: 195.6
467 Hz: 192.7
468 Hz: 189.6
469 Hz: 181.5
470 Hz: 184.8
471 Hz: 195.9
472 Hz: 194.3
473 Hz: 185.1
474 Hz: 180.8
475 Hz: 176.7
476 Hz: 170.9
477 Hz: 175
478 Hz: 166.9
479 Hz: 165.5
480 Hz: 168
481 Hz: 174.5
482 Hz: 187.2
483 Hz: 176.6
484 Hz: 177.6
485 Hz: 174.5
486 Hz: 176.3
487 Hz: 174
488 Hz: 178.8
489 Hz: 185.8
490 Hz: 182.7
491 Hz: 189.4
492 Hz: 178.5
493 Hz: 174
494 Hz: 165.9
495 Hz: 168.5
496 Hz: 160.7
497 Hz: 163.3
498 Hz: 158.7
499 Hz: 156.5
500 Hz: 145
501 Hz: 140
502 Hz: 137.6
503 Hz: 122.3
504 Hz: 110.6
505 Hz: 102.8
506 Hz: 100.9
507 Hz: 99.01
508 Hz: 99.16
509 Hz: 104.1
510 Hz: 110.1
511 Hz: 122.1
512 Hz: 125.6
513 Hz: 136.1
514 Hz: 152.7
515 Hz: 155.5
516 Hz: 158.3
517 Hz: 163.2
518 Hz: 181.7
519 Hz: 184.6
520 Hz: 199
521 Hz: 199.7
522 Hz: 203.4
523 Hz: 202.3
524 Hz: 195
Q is 6.26 Hz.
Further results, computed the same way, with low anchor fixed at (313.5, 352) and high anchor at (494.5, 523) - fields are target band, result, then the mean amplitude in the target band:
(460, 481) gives -3.7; 188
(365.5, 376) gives -0.9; 213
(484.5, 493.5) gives -1.5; 179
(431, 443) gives -2.5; 208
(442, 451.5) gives -3.2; 226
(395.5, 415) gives 1.7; 168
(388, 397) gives 0.0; 188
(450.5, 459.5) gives -3.9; 237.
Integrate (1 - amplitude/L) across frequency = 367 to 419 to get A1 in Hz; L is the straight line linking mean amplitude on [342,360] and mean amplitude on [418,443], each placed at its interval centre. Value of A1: 5.2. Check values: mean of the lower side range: 220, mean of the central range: 188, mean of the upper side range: 199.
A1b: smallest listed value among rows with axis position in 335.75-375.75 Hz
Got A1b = 200.3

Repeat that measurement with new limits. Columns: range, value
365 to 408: 158.6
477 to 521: 99.01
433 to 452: 193.5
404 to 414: 164.5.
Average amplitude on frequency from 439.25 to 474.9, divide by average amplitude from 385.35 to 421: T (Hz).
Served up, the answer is 1.19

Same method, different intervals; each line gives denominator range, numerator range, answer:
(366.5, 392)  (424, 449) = 1.00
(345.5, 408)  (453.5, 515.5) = 0.85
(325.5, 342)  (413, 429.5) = 0.89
